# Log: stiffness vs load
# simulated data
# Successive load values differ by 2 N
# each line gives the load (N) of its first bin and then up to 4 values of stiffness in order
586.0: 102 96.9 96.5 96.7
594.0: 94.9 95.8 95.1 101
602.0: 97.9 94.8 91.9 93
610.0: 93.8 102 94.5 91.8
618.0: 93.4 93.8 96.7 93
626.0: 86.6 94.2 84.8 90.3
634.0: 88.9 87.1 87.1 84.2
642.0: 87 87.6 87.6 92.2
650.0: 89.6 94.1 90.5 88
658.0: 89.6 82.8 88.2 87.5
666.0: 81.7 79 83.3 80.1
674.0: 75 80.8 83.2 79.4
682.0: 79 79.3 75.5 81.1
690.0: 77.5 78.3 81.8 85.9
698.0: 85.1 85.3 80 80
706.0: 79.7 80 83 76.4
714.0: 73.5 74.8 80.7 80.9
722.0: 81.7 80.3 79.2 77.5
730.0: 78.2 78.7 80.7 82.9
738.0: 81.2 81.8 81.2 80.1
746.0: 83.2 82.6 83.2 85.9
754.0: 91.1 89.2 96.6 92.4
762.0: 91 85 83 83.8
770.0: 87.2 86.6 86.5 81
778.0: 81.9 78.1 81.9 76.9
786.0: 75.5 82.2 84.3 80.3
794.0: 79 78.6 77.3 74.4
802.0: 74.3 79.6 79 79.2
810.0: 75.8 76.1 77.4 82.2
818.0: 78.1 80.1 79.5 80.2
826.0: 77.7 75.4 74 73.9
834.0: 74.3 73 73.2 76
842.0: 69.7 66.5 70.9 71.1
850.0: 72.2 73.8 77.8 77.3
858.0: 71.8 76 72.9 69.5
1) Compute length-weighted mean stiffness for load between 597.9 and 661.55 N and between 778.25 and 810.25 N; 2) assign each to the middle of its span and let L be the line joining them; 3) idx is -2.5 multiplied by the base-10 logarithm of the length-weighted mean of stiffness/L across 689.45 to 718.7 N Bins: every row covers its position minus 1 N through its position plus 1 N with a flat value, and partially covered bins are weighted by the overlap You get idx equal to 0.07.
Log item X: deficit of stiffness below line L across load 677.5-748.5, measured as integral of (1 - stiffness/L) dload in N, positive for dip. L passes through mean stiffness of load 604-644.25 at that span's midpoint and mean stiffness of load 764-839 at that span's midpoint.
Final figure 4.1 N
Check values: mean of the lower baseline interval 91.2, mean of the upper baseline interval 79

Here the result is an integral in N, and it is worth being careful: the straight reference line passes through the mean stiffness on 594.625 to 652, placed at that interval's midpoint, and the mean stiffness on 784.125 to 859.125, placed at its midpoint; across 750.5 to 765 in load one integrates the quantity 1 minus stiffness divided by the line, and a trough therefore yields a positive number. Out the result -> -1.53 N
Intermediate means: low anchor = 92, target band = 89.9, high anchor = 76.3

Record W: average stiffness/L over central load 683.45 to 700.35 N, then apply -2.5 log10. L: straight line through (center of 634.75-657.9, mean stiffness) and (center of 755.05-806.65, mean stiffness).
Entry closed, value 0.073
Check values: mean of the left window 88.7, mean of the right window 82.5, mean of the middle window 81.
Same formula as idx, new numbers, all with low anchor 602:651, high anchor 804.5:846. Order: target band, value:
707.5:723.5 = 0.07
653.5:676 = 0.06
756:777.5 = -0.09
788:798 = -0.03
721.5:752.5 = 0.02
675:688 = 0.10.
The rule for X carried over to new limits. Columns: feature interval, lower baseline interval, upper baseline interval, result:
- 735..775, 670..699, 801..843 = -3.8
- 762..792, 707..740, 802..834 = -1.6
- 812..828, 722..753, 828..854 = -1.0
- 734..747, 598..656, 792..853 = 0.1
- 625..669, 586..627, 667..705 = 0.0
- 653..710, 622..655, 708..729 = 1.1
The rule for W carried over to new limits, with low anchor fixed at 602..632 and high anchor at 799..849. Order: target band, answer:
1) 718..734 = 0.06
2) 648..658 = -0.01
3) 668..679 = 0.10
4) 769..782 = -0.05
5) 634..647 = 0.05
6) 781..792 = -0.02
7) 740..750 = 0.01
